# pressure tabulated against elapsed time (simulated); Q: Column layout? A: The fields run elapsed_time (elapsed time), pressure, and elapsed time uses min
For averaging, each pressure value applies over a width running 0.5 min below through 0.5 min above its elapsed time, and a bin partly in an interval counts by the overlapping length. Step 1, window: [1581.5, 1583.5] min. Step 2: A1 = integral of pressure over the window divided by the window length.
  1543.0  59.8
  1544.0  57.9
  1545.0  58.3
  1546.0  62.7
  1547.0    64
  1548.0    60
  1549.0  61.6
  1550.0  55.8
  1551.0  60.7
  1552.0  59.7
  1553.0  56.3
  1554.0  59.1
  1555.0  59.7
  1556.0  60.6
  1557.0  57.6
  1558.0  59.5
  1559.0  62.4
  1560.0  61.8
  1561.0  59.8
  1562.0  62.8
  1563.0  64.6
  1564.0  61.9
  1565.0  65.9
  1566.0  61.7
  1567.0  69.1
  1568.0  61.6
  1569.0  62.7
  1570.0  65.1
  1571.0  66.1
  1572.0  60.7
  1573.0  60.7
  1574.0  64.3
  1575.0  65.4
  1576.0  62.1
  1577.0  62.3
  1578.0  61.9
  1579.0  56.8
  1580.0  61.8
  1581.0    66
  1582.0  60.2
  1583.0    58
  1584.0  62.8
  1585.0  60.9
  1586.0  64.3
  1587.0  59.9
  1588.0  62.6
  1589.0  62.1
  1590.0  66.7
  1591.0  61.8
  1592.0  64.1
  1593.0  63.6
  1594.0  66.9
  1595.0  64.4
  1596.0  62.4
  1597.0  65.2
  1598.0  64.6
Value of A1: 59.1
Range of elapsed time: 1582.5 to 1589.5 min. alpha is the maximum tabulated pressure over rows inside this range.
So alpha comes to 64.3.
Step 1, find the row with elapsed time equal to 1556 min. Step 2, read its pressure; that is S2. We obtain 60.6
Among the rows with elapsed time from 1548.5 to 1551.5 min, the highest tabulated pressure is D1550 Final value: 61.6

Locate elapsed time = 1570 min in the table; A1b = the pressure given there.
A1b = 65.1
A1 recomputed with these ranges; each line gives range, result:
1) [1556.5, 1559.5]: 59.8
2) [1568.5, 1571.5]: 64.6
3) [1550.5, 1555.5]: 59.1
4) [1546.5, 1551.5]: 60.4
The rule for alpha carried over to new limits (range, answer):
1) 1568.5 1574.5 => 66.1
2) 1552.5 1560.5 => 62.4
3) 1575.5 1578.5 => 62.3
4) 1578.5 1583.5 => 66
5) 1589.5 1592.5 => 66.7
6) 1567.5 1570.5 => 65.1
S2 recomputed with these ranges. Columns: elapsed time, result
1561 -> 59.8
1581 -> 66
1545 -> 58.3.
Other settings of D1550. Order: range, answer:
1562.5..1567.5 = 69.1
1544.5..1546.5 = 62.7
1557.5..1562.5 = 62.8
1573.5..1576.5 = 65.4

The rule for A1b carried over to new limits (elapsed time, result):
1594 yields 66.9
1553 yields 56.3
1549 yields 61.6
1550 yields 55.8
